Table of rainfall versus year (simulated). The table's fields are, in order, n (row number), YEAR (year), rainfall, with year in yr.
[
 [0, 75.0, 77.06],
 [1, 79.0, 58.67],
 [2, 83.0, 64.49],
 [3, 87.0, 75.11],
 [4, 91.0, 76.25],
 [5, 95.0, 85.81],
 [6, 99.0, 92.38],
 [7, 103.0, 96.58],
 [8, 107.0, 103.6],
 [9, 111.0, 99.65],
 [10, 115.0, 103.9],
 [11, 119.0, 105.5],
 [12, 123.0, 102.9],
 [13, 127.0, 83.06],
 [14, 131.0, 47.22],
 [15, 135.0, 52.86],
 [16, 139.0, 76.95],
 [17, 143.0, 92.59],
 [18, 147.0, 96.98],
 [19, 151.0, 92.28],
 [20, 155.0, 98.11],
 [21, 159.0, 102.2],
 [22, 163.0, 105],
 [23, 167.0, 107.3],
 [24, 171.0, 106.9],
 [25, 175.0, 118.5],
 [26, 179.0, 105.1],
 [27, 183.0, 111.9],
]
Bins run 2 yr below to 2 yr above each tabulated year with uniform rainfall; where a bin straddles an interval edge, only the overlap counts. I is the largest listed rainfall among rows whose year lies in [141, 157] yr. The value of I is 98.11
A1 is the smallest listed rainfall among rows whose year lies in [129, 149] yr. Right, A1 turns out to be 47.22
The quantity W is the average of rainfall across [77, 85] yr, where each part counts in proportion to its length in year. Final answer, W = 61.6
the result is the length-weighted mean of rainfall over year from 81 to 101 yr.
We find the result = 78.8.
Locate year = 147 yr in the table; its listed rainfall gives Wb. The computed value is 96.98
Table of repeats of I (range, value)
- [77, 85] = 64.49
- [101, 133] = 105.5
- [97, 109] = 103.6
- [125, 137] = 83.06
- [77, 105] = 96.58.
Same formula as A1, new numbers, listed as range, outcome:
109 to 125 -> 99.65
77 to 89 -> 58.67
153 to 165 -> 98.11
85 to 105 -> 75.11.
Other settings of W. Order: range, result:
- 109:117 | 102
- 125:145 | 70.5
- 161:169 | 106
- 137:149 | 88.8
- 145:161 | 97.4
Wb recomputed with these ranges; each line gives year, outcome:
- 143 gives 92.59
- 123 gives 102.9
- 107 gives 103.6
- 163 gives 105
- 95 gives 85.81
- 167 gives 107.3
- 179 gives 105.1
